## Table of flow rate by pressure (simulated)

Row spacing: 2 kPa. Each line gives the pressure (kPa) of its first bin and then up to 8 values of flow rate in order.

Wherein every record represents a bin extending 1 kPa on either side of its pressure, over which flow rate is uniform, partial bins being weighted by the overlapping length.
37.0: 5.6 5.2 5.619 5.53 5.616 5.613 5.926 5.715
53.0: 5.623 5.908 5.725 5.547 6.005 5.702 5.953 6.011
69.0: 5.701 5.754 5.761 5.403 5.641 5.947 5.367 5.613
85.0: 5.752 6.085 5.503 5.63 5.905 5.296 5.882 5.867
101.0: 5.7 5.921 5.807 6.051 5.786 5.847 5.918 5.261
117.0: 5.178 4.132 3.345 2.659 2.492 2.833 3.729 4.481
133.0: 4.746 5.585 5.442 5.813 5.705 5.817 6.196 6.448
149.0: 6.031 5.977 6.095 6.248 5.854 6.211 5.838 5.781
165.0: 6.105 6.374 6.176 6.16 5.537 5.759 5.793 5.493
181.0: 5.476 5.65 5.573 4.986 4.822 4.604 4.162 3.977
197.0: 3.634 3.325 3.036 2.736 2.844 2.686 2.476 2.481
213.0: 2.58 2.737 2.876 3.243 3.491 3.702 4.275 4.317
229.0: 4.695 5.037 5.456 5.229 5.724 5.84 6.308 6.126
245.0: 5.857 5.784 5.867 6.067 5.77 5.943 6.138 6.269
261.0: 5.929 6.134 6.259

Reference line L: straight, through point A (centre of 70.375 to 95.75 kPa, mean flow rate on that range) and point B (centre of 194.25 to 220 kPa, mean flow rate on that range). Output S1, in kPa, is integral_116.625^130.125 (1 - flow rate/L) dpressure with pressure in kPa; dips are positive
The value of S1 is 3.9 kPa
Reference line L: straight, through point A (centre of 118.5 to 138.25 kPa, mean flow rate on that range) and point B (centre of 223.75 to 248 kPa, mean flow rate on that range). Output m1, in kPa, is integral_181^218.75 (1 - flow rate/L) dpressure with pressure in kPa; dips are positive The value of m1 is 9.3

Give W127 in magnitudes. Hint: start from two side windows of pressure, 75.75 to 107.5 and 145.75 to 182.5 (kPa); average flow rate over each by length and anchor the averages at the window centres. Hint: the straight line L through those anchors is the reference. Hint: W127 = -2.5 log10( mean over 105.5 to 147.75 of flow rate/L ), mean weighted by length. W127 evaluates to 0.186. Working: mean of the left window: 5.74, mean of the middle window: 4.93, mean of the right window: 5.96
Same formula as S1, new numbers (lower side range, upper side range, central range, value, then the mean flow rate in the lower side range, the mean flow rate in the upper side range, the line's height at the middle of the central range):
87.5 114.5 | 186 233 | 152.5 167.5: -4.69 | 5.77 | 3.64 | 4.61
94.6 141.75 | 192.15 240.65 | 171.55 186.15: -4.71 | 4.97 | 3.81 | 4.25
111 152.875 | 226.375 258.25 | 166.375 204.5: 2.90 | 4.94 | 5.66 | 5.29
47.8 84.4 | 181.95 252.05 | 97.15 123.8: 0.55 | 5.74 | 4.35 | 5.33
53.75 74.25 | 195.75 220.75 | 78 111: -3.69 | 5.8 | 2.92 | 5.19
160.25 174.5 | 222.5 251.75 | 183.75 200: 3.87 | 5.99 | 5.37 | 5.77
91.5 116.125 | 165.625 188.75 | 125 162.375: 1.98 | 5.76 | 5.7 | 5.73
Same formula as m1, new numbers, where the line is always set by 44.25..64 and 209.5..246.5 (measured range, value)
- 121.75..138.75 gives 3.6 kPa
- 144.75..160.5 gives -3.5 kPa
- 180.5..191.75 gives -1.0 kPa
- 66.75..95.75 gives -0.8 kPa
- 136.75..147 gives -1.6 kPa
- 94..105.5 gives -0.7 kPa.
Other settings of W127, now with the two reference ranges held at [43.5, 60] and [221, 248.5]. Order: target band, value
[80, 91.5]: -0.009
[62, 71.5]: -0.031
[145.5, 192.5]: -0.075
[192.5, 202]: 0.422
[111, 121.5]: 0.123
